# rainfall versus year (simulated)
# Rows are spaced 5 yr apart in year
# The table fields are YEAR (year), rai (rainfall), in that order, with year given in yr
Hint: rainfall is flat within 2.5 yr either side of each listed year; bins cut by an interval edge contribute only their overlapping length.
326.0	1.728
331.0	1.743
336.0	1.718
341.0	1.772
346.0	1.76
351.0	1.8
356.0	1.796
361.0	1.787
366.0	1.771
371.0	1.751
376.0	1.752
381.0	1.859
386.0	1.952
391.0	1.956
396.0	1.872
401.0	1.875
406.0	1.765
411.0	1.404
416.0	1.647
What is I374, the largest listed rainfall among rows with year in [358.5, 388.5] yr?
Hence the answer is 1.952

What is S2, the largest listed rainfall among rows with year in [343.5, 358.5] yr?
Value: 1.8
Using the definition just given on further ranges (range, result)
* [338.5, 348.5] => 1.772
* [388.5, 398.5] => 1.956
